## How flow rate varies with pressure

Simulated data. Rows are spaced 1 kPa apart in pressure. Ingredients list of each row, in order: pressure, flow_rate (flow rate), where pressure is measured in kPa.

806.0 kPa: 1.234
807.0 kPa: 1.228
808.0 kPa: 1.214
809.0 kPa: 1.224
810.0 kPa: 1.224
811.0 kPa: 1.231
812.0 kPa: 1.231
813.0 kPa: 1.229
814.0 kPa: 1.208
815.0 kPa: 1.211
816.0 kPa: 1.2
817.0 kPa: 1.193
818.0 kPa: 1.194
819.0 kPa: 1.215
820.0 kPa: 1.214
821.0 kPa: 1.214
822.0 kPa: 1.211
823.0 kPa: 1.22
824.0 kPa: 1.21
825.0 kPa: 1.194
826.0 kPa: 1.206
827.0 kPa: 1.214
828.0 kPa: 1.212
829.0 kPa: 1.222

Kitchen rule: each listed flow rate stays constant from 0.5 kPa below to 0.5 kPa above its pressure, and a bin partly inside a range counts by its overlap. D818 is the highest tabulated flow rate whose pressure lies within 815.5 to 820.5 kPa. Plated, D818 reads 1.215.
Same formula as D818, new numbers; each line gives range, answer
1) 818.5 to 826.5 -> 1.22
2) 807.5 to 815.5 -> 1.231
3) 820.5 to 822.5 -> 1.214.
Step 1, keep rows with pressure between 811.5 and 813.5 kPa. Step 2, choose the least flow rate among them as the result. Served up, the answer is 1.229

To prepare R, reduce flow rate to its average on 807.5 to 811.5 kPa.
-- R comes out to 1.22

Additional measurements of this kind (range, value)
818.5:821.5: 1.21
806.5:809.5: 1.22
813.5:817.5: 1.2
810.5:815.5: 1.22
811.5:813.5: 1.23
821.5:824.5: 1.21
